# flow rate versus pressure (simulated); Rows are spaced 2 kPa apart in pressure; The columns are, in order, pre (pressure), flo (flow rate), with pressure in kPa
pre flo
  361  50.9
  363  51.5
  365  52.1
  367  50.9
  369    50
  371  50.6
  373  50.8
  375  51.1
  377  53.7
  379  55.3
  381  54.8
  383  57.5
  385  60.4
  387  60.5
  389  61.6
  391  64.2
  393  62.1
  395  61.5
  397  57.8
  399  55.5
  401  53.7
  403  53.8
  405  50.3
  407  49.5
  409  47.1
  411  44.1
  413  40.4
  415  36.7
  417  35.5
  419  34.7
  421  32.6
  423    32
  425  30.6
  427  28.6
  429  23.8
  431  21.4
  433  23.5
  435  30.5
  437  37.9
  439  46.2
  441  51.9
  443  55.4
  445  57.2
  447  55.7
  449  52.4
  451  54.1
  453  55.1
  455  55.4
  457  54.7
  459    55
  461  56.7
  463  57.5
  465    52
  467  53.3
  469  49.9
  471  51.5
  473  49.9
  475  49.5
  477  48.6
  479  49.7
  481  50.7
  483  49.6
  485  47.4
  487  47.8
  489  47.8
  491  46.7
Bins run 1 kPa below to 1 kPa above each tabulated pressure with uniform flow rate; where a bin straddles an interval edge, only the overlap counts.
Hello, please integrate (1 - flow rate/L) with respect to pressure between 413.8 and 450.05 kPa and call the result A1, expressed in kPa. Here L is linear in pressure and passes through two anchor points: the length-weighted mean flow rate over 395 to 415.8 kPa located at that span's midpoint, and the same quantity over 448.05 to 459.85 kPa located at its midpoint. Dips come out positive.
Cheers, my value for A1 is 9.9 kPa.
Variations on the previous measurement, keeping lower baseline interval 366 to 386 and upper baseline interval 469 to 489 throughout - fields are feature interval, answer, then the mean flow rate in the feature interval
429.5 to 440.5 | 4.02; 32.4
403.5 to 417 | 2.02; 44.3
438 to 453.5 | -0.84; 53.4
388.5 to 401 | -1.68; 59.9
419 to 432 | 5.77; 28.7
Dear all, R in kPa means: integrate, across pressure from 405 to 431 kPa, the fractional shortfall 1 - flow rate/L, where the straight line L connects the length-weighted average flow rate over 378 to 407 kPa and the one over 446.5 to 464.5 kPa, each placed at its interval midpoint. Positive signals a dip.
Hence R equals 9.3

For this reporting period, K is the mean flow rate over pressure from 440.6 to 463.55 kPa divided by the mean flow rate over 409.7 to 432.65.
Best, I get 1.69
